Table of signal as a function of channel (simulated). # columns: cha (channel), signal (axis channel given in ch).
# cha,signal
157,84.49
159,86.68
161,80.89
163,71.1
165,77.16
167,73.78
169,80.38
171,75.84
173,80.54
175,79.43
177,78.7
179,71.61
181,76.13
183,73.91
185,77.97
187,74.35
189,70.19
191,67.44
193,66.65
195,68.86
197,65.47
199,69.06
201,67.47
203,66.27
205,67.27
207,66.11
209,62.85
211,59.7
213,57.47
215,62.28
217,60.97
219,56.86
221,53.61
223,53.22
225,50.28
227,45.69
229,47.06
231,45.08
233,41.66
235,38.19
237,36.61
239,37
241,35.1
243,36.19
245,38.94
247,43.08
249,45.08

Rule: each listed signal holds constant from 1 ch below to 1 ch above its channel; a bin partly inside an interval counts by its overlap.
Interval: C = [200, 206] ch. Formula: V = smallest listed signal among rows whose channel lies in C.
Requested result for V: 66.27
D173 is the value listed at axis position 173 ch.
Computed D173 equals 80.54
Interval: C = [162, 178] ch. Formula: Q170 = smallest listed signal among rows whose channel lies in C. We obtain 71.1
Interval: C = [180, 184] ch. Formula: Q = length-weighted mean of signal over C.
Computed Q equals 75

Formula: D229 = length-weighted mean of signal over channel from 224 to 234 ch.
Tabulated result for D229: 46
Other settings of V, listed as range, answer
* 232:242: 35.1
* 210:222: 53.61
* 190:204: 65.47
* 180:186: 73.91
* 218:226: 50.28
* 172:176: 79.43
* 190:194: 66.65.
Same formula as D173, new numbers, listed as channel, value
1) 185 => 77.97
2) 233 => 41.66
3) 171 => 75.84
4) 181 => 76.13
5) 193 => 66.65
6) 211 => 59.7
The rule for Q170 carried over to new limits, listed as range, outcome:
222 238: 36.61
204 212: 59.7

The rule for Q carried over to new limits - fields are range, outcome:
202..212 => 64.4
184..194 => 71.3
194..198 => 67.2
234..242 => 36.7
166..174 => 77.6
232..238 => 38.8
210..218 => 60.1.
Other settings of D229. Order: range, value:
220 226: 52.4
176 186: 75.7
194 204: 67.4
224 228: 48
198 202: 68.3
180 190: 74.5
